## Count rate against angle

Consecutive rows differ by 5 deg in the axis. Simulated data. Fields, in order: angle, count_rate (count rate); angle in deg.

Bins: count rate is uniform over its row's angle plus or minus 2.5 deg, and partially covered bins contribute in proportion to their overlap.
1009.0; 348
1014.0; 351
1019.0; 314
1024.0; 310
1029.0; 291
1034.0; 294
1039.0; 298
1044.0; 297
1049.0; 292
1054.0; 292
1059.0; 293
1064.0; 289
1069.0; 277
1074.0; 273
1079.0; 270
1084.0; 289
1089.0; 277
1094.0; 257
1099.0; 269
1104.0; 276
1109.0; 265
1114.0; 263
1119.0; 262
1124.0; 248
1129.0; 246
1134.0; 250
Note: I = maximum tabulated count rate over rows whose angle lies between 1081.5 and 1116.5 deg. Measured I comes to 289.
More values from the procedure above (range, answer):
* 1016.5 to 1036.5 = 314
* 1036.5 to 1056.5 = 298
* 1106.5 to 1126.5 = 265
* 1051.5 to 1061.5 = 293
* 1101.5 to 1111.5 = 276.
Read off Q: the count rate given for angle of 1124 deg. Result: 248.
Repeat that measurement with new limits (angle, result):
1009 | 348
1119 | 262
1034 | 294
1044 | 297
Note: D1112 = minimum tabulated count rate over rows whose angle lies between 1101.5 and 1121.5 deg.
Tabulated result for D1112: 262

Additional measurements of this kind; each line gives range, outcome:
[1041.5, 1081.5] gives 270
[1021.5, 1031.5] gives 291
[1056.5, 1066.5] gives 289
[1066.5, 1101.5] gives 257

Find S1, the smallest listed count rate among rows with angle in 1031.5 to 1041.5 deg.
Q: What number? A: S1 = 294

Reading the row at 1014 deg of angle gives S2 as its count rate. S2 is 351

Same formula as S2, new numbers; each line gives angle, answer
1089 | 277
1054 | 292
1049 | 292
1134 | 250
